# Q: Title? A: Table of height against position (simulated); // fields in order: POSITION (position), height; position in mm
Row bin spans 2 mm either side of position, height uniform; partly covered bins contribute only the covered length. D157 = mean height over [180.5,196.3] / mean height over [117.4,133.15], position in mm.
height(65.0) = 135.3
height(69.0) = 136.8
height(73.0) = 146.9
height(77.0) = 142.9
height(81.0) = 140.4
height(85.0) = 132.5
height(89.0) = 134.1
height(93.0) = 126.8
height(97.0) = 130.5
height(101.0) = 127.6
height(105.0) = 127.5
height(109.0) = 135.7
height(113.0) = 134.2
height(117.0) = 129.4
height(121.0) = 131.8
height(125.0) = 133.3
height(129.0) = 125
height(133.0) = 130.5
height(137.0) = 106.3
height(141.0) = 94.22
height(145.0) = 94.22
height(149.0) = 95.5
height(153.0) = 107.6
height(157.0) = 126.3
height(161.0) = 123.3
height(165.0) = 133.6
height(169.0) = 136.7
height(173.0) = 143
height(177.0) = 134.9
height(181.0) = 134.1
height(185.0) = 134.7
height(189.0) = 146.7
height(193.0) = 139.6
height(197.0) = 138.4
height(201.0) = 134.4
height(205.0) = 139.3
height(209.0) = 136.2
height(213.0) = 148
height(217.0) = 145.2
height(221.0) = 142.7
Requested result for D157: 1.07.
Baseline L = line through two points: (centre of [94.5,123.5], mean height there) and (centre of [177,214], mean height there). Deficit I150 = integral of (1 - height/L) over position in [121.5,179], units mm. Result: 6.0 mm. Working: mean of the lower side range 131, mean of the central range 121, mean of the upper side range 139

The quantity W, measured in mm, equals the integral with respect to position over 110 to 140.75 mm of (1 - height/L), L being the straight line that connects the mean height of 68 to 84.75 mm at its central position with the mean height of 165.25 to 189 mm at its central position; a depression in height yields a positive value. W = 3.0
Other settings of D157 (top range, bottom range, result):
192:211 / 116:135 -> 1.06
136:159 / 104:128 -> 0.79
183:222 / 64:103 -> 1.04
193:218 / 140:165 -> 1.28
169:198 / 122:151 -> 1.24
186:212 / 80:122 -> 1.06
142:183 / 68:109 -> 0.91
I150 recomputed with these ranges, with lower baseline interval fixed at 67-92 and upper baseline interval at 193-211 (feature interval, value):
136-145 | 2.6 mm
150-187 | 2.2 mm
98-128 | 1.5 mm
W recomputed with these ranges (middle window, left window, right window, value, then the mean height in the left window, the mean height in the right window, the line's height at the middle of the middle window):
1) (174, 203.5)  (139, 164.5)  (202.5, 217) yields -1.9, 108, 141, 130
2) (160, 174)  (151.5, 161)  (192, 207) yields -1.2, 119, 138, 124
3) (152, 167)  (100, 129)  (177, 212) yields 1.3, 131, 138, 135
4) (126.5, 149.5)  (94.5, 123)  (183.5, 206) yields 4.2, 131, 139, 134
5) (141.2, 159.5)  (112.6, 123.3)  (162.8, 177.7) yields 4.0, 131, 137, 135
